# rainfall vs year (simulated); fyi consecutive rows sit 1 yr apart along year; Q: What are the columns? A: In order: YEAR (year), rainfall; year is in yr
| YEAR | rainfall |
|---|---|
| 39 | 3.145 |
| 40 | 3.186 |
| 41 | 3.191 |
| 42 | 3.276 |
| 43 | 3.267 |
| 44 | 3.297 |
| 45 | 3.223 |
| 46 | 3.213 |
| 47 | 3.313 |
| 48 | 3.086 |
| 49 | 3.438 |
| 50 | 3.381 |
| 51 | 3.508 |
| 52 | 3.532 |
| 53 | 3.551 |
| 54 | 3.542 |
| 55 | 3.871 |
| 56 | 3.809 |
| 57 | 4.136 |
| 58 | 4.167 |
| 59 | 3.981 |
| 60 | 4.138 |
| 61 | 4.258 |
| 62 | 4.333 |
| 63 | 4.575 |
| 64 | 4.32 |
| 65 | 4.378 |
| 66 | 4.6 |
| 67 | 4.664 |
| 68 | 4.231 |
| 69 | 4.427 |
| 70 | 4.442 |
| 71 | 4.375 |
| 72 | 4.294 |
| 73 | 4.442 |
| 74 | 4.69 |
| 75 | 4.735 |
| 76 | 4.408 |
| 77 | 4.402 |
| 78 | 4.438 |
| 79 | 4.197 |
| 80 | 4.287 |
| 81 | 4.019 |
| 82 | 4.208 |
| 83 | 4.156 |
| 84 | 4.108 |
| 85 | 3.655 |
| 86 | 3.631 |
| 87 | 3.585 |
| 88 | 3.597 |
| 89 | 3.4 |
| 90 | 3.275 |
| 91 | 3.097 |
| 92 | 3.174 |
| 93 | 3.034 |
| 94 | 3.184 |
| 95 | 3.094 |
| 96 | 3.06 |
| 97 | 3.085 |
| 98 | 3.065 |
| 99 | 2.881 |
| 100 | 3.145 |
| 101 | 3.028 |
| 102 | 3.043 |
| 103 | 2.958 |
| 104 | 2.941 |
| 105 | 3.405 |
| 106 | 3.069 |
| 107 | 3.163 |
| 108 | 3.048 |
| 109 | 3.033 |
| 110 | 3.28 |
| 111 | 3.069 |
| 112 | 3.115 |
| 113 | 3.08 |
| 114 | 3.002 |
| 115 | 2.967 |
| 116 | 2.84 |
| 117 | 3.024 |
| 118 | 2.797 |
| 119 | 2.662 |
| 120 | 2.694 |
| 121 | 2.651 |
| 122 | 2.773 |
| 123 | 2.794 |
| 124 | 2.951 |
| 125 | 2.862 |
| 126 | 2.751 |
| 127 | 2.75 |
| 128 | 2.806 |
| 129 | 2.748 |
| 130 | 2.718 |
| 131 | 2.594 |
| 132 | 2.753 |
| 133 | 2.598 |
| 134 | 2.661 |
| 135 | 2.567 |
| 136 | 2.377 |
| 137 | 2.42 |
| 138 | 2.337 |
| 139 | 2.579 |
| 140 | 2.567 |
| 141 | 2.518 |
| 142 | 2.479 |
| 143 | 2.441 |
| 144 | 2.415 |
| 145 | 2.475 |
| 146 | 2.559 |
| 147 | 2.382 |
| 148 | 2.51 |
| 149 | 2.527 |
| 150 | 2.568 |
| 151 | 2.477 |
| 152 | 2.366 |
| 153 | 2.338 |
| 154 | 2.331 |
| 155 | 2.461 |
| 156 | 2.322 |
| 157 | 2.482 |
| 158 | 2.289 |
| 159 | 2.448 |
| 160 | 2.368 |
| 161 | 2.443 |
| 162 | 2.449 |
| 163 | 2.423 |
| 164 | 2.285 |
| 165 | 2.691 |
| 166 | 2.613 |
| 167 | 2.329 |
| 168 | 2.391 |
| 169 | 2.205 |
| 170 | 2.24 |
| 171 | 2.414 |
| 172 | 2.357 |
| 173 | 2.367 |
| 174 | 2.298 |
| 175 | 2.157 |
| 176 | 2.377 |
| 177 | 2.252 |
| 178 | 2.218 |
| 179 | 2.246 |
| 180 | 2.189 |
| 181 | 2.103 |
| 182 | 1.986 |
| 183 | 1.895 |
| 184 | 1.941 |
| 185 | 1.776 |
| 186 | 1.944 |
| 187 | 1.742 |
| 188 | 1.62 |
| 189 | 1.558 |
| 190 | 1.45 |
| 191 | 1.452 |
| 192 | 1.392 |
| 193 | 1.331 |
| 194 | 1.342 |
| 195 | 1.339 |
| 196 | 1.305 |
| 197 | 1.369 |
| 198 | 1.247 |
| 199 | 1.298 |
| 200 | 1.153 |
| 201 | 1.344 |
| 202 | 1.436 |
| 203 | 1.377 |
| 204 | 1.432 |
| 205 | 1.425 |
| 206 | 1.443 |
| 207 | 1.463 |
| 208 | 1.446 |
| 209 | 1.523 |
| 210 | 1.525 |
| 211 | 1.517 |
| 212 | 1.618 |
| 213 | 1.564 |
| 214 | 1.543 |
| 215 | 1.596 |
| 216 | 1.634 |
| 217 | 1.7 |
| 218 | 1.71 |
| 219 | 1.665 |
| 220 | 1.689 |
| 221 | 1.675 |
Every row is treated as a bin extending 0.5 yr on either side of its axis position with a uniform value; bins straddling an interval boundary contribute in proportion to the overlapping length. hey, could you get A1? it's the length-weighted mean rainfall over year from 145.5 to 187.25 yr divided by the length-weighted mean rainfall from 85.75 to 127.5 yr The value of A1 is 0.76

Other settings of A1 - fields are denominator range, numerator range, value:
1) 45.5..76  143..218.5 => 0.48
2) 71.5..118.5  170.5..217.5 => 0.49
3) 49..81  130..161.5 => 0.59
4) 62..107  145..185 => 0.62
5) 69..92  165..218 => 0.44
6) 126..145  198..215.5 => 0.56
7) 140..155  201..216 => 0.61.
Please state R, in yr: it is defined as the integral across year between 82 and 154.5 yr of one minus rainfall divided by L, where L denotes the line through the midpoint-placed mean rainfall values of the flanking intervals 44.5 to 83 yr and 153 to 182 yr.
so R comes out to 6.1 yr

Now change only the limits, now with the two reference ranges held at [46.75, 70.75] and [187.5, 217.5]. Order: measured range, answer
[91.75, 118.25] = 0.94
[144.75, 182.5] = -4.22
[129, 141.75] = 0.37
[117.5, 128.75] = 0.33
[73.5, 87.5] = -2.18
